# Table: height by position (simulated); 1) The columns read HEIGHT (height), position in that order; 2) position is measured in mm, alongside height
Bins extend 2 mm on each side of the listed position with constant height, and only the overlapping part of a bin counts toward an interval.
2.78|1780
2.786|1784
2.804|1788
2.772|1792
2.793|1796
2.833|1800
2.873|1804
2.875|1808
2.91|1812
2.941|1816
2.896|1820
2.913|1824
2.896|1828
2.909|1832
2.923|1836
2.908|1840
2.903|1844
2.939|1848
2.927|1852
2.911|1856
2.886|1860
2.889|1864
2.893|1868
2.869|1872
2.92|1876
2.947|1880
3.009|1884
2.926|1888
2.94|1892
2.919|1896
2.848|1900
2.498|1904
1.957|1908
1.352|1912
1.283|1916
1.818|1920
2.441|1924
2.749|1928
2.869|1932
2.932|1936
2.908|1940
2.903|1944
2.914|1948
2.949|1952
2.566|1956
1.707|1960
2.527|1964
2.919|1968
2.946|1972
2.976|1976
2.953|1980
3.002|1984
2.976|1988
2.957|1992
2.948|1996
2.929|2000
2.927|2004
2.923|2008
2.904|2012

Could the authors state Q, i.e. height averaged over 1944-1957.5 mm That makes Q 2.83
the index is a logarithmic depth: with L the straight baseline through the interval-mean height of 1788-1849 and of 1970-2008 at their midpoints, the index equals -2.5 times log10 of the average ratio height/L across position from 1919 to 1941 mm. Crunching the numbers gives 0.11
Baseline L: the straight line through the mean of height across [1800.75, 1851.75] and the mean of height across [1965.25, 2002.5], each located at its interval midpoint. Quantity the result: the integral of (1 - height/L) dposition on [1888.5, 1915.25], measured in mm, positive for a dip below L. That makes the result 4.9 mm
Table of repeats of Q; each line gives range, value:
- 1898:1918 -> 1.99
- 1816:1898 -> 2.92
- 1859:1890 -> 2.92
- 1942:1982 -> 2.74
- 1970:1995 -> 2.97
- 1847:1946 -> 2.66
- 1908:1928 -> 1.85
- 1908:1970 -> 2.44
